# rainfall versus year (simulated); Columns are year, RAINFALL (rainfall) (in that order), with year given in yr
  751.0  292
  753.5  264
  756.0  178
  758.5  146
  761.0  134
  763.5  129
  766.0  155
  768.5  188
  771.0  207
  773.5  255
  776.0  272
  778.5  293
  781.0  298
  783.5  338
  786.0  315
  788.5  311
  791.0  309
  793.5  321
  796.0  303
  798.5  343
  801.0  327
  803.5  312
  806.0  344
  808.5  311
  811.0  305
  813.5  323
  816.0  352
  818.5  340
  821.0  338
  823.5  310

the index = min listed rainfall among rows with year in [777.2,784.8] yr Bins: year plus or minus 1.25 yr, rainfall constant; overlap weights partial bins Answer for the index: 293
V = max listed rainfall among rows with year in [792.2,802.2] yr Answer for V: 343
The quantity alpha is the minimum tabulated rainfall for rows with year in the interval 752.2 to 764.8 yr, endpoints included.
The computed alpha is 129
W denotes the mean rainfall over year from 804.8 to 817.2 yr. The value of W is 327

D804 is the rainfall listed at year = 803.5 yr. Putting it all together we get 312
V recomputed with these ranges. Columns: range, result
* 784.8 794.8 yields 321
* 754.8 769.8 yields 188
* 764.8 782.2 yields 298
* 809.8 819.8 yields 352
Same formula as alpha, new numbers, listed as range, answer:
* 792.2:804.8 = 303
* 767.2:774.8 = 188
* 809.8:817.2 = 305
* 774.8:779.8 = 272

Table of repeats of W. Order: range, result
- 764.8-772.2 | 183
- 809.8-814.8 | 314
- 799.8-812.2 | 320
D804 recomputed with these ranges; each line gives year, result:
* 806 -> 344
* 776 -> 272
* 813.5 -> 323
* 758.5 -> 146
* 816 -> 352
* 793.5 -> 321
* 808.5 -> 311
